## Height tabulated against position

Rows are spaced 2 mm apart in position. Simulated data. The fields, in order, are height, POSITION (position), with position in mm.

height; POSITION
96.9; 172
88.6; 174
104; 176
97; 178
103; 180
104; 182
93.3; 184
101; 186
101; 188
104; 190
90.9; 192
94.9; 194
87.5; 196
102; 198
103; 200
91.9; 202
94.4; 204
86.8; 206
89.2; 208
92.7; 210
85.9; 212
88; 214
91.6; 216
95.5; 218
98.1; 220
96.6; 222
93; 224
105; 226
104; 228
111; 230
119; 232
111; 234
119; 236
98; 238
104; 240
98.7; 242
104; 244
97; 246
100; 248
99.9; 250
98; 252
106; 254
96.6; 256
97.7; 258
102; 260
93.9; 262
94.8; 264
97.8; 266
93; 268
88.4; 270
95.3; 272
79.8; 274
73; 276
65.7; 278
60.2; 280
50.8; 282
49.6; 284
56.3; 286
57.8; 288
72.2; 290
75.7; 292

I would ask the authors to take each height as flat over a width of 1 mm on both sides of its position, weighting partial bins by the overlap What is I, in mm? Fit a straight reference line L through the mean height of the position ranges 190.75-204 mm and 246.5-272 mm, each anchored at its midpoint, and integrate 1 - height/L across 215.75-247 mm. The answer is -2.2 mm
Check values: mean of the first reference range 95.2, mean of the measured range 103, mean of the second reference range 97.3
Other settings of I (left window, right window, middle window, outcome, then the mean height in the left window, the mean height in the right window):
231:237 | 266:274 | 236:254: 1.21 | 116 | 91.4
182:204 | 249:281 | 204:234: -0.87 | 97.2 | 90.1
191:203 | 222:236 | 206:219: 1.38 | 95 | 107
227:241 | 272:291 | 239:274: -4.03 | 109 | 64.5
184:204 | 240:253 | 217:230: -0.13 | 97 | 99.9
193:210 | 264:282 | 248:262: -2.61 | 93.7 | 80.7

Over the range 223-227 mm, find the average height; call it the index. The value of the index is 99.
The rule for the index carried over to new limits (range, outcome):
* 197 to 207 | 95.6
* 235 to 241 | 107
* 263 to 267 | 96.3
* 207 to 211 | 91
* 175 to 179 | 100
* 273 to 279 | 72.8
